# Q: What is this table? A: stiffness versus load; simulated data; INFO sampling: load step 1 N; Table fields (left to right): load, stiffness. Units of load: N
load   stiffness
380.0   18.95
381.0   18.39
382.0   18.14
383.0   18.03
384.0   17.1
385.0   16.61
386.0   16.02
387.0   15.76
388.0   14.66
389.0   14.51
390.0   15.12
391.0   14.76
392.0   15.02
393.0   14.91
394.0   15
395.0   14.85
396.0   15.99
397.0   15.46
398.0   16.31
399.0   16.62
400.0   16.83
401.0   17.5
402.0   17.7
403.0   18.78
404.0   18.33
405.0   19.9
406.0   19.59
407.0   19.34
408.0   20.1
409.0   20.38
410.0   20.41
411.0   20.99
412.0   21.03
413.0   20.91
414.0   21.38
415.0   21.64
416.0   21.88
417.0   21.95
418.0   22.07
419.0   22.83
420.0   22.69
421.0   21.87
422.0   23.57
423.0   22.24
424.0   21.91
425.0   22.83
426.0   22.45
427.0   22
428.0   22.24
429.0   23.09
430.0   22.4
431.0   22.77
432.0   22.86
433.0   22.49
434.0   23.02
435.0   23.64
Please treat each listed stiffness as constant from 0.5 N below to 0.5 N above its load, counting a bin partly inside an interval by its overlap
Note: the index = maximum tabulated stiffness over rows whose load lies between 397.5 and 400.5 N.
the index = 16.83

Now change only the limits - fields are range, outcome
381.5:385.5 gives 18.14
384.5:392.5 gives 16.61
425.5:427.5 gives 22.45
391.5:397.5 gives 15.99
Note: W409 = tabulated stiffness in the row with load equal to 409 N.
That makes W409 20.38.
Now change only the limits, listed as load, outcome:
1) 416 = 21.88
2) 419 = 22.83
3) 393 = 14.91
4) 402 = 17.7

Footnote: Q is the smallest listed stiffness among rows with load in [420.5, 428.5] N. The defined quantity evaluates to 21.87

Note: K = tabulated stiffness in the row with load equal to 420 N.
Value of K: 22.69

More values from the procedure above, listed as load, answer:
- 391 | 14.76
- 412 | 21.03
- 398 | 16.31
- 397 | 15.46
